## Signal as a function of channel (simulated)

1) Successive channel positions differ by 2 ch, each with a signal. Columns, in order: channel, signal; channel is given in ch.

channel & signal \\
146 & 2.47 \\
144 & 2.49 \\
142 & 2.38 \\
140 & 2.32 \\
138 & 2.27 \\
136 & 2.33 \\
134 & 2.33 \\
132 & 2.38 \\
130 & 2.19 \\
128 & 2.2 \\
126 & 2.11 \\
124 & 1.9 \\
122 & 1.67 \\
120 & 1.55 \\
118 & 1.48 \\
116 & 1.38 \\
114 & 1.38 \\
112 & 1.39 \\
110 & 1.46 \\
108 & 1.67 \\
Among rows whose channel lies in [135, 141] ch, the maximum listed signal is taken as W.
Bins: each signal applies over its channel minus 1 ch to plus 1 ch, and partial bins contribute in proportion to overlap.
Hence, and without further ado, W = 2.33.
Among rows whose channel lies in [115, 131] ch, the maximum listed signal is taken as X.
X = 2.2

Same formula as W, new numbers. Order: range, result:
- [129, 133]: 2.38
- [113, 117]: 1.38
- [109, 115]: 1.46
